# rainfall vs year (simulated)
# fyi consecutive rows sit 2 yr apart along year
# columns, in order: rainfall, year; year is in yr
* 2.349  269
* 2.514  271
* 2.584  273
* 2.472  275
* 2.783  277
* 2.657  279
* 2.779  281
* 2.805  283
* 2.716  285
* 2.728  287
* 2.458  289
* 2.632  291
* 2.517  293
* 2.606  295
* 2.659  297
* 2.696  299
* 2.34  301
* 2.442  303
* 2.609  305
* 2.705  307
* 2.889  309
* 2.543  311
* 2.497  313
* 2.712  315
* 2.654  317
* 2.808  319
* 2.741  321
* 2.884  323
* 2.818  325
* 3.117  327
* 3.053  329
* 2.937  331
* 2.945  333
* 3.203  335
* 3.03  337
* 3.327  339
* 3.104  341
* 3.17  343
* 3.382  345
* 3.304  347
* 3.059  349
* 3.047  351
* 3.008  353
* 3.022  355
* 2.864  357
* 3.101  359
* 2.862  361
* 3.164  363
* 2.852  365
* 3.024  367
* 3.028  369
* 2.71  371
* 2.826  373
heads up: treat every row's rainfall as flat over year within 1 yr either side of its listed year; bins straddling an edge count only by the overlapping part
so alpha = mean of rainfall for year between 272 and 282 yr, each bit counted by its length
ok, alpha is 2.65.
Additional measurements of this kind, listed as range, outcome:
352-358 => 2.96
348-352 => 3.05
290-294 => 2.57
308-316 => 2.66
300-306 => 2.46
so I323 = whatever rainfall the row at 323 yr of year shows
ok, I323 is 2.884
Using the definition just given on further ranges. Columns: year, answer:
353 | 3.008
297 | 2.659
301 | 2.34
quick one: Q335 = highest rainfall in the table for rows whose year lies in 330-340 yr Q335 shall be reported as 3.327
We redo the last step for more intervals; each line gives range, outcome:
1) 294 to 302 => 2.696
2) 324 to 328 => 3.117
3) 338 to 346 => 3.382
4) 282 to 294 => 2.805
